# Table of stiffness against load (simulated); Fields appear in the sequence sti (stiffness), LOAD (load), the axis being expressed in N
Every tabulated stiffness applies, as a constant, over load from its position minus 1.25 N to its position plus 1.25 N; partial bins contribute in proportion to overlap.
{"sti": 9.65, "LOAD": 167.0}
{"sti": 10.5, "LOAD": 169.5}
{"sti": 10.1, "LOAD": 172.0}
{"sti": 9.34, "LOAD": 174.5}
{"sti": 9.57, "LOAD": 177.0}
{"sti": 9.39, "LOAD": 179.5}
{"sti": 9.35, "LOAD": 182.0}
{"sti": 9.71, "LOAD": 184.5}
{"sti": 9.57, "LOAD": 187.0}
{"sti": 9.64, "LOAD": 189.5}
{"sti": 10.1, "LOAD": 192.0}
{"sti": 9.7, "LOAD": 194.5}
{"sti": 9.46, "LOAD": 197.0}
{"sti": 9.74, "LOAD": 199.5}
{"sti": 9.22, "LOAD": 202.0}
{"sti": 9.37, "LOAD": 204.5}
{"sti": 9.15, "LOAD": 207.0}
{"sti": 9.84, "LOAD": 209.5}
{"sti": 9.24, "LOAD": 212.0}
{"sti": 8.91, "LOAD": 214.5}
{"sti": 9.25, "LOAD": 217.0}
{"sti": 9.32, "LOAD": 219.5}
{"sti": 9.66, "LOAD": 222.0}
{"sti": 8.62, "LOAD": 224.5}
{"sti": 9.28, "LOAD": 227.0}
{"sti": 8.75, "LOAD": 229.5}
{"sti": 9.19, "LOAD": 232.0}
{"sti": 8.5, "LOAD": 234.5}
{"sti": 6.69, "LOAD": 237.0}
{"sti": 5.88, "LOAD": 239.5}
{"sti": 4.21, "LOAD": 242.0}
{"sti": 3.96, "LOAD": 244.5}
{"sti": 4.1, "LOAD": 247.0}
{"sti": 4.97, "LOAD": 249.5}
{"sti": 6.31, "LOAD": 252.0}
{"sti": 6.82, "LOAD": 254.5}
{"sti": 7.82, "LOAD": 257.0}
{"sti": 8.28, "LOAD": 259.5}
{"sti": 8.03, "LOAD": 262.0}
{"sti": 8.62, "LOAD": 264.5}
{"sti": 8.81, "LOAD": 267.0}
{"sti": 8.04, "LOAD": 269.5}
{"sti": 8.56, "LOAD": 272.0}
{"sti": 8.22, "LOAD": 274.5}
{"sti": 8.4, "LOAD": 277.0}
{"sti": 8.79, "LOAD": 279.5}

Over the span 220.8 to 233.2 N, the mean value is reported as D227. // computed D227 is 9.1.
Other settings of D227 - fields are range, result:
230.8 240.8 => 7.54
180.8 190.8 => 9.57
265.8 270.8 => 8.42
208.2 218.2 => 9.31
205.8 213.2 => 9.41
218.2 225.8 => 9.2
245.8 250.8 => 4.56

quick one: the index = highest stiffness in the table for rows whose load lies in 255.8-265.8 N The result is 8.62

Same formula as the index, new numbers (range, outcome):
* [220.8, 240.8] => 9.66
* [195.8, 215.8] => 9.84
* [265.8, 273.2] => 8.81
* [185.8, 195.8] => 10.1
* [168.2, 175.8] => 10.5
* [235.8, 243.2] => 6.69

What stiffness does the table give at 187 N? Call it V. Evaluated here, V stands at 9.57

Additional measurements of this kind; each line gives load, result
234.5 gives 8.5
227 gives 9.28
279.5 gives 8.79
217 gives 9.25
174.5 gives 9.34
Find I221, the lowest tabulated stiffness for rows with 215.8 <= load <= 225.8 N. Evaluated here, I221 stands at 8.62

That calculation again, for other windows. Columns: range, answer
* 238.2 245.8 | 3.96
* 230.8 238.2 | 6.69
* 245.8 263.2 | 4.1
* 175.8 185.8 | 9.35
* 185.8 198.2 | 9.46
